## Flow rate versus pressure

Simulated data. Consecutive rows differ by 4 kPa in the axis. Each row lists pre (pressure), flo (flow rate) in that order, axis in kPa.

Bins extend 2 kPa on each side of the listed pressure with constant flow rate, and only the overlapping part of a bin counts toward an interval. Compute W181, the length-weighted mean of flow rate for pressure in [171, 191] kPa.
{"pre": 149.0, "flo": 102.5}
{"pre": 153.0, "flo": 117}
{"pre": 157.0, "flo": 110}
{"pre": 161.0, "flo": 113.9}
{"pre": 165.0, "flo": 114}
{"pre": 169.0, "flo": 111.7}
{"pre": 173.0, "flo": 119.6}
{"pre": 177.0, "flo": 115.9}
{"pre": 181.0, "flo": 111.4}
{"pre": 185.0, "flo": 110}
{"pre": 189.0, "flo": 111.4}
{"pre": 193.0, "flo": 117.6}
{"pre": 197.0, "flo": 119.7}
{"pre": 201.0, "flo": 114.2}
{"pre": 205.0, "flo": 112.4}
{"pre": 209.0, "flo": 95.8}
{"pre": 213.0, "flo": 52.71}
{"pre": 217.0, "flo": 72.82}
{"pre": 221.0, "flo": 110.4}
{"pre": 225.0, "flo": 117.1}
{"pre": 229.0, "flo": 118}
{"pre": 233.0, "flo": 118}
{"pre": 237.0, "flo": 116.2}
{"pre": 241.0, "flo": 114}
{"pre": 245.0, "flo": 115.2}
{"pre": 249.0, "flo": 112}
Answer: 114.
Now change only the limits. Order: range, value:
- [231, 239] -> 117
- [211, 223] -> 78.6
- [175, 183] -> 114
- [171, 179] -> 118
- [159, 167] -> 114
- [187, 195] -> 114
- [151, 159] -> 114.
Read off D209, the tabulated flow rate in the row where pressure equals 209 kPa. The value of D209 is 95.8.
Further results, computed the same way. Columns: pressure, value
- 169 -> 111.7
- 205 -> 112.4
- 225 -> 117.1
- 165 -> 114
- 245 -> 115.2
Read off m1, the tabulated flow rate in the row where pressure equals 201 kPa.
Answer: 114.2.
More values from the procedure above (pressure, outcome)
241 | 114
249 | 112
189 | 111.4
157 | 110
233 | 118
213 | 52.71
